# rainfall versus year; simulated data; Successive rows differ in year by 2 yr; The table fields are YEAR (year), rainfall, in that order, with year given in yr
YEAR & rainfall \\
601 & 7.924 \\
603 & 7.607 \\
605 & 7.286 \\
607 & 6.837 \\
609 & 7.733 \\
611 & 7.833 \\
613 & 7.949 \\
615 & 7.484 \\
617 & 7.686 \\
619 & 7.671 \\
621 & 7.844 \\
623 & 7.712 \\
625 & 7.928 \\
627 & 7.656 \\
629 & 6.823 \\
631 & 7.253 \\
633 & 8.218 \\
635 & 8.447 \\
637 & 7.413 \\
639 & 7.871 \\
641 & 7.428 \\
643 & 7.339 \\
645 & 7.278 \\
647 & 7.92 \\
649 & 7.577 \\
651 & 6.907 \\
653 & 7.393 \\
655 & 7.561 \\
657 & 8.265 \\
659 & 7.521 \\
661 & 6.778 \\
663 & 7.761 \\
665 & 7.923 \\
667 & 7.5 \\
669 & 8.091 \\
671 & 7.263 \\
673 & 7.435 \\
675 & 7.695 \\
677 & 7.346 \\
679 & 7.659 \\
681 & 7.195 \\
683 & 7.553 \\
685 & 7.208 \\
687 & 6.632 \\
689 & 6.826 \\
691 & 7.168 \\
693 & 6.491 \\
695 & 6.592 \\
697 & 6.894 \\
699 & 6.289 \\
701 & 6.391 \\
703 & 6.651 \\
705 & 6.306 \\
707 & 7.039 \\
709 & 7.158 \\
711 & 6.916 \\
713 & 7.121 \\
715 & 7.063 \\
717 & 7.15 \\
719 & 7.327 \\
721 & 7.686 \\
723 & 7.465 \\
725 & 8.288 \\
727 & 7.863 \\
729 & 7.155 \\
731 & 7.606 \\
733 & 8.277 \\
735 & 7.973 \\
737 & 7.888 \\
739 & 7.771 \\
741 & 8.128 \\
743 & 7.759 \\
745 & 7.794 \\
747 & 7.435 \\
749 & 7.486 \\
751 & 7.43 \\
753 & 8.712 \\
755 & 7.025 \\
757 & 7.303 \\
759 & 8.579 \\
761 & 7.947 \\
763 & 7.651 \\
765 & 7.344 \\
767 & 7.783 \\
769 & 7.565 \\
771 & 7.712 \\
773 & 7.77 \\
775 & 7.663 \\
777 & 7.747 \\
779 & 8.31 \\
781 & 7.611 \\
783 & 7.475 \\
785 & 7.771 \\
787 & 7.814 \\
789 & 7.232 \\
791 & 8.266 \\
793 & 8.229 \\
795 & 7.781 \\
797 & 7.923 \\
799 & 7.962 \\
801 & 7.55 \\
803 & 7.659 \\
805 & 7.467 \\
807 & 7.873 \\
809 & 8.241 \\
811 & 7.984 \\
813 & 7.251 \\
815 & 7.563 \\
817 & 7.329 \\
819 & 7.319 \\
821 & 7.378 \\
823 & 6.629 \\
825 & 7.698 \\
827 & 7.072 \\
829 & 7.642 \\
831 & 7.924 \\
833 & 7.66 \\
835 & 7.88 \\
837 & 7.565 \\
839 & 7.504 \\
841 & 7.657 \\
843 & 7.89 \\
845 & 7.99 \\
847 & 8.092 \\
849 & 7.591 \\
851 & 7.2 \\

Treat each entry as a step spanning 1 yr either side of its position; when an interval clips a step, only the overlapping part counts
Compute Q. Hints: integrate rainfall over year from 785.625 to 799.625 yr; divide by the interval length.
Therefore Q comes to 7.88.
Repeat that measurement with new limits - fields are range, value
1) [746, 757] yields 7.59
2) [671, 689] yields 7.31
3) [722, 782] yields 7.77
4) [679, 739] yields 7.2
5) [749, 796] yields 7.76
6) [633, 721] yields 7.28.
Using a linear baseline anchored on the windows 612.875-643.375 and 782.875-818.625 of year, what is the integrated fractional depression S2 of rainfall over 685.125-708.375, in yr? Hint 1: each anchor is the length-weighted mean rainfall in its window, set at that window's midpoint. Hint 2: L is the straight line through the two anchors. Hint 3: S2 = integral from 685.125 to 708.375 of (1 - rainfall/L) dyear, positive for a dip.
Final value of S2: 3.0 yr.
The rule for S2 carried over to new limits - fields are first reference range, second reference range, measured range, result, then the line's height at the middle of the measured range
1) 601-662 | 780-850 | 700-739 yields 1.4 yr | 7.62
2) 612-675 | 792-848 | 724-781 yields -1.0 yr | 7.65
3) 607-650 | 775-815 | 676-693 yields 1.2 yr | 7.7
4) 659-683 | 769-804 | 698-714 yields 1.8 yr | 7.6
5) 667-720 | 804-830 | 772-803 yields -1.7 yr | 7.39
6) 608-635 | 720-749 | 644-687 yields 1.3 yr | 7.73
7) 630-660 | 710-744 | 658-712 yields 3.5 yr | 7.62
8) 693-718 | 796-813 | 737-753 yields -1.3 yr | 7.19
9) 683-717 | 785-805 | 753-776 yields -0.7 yr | 7.49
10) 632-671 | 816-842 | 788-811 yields -1.0 yr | 7.51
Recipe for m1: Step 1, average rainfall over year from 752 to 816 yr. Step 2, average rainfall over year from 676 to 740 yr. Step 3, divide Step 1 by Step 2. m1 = 1.08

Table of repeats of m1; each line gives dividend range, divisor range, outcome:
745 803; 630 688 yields 1.03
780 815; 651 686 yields 1.03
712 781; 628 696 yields 1.04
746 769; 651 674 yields 1.02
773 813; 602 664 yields 1.03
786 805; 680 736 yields 1.09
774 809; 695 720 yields 1.14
